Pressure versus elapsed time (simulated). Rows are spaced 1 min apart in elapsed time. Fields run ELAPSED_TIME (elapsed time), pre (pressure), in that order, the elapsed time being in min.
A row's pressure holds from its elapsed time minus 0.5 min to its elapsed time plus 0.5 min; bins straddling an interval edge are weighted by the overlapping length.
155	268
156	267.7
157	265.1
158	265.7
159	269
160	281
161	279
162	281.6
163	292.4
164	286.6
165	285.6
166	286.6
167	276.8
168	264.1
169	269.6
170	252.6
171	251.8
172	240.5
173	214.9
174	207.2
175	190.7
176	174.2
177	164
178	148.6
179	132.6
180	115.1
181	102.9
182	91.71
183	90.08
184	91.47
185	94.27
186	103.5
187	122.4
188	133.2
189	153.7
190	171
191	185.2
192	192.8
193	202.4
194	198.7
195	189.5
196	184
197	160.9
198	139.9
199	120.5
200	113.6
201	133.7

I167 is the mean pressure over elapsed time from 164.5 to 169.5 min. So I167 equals 277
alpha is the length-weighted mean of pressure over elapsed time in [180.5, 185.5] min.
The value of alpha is 94.1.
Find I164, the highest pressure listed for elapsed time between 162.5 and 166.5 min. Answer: 292.4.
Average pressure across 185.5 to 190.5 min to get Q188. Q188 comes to 137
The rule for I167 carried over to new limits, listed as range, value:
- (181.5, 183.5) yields 90.9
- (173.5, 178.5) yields 177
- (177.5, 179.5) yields 141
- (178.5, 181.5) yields 117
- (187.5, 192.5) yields 167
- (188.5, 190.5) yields 162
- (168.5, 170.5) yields 261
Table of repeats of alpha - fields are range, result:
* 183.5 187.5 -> 103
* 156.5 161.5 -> 272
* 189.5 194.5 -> 190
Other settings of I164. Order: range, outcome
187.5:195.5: 202.4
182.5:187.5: 122.4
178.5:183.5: 132.6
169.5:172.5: 252.6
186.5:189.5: 153.7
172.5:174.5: 214.9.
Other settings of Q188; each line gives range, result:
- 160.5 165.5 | 285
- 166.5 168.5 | 270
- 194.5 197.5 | 178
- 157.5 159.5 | 267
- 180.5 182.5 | 97.3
